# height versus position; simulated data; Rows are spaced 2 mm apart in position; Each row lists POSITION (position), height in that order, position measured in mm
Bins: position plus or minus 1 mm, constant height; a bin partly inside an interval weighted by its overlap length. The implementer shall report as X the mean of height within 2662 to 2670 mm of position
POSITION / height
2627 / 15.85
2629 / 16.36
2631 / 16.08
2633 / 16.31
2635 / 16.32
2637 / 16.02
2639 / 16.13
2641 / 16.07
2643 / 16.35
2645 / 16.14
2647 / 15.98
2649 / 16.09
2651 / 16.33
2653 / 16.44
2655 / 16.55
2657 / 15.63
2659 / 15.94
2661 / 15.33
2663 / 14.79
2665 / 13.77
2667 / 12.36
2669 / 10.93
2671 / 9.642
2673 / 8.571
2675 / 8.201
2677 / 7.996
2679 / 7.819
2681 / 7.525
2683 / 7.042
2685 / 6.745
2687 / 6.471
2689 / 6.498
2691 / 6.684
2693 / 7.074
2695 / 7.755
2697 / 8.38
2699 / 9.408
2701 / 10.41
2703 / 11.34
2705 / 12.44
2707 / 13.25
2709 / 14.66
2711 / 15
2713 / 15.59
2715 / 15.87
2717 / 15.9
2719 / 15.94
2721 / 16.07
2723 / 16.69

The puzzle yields 13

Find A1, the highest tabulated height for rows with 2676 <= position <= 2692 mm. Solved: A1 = 7.996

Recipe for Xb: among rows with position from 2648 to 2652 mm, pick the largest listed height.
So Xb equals 16.33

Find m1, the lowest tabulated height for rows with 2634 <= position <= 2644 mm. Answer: 16.02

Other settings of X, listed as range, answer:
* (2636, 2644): 16.1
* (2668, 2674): 9.71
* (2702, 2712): 13.3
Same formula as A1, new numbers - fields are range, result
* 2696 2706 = 12.44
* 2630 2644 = 16.35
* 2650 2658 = 16.55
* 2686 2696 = 7.755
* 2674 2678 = 8.201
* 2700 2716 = 15.87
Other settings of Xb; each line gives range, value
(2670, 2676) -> 9.642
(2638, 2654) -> 16.44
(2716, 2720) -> 15.94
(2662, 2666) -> 14.79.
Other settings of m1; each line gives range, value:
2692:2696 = 7.074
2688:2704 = 6.498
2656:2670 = 10.93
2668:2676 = 8.201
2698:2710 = 9.408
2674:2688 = 6.471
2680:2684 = 7.042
